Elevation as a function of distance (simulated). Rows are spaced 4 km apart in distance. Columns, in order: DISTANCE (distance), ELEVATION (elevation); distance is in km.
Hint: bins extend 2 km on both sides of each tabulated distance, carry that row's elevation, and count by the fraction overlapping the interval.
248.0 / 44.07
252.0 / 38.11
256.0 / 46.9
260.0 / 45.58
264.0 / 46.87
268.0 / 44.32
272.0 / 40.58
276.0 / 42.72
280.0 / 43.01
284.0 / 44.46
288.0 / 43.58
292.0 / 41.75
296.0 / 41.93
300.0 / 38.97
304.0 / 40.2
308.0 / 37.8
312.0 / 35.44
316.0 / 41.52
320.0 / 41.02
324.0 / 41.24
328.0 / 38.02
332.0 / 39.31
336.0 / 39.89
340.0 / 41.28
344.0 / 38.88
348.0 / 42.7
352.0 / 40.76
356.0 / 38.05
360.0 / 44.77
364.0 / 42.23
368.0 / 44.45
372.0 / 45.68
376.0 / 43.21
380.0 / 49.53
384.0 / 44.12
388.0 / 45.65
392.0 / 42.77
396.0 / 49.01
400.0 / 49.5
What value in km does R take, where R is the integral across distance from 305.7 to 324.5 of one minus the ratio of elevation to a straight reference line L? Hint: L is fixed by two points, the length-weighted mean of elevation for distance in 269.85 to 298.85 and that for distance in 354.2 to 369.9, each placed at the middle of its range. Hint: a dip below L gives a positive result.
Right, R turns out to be 1.4 km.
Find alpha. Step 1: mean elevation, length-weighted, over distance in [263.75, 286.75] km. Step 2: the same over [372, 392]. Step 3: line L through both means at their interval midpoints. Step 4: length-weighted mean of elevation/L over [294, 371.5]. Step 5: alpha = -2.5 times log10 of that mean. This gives 0.10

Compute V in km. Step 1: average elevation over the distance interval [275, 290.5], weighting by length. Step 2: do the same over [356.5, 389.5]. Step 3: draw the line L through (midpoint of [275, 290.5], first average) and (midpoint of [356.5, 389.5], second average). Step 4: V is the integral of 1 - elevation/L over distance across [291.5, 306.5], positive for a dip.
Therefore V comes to 1.1 km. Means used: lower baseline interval 43.4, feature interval 40.5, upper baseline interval 44.6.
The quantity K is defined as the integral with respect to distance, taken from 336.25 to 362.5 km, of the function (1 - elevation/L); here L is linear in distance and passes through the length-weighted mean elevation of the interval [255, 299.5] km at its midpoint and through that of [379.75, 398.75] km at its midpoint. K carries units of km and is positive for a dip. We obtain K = 2.4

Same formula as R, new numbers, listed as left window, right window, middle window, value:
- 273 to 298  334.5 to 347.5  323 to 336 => 0.44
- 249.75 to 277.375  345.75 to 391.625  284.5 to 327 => 3.12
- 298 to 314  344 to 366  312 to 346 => -0.18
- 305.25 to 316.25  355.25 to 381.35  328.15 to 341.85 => 0.22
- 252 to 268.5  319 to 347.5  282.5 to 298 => 0.06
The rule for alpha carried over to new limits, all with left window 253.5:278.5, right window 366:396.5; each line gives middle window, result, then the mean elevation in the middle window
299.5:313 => 0.171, 38.2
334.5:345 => 0.124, 40.1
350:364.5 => 0.095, 41.4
